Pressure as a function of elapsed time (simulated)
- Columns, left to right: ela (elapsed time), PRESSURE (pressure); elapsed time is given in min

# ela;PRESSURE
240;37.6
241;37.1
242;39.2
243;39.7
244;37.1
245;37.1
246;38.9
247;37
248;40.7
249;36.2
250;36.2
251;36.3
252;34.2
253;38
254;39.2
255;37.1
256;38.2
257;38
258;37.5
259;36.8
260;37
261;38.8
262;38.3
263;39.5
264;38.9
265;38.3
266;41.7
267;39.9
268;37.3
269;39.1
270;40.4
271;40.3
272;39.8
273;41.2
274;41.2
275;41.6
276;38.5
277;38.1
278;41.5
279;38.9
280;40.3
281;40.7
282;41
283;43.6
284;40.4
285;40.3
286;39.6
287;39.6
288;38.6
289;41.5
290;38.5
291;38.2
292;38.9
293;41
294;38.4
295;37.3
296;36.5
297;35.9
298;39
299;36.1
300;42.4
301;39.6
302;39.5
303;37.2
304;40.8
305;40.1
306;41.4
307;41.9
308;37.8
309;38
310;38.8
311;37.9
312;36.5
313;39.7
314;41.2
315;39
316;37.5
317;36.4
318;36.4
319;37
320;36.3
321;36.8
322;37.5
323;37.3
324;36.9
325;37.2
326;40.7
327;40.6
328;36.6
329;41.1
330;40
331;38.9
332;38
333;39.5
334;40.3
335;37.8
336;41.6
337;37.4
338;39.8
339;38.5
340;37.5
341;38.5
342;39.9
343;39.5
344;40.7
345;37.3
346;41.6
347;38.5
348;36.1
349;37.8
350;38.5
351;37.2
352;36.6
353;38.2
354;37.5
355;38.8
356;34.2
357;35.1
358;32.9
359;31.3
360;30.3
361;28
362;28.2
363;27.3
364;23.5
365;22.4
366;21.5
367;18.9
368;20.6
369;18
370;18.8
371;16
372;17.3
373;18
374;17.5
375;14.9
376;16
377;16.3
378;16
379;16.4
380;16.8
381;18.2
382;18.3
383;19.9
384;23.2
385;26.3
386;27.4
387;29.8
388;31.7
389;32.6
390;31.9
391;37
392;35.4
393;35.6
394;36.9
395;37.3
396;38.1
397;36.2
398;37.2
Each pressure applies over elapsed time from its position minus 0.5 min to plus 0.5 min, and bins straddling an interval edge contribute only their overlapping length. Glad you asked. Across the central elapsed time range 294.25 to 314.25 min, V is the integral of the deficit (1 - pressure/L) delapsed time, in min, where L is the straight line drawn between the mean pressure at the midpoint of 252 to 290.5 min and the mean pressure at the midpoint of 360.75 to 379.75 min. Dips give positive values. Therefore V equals -3.7 min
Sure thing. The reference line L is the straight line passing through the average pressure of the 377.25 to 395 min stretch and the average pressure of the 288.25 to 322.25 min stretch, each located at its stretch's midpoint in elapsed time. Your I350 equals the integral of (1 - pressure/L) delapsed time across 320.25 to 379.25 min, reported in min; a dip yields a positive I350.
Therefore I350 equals 0.8 min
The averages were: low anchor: 38.6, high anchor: 26.8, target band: 32.1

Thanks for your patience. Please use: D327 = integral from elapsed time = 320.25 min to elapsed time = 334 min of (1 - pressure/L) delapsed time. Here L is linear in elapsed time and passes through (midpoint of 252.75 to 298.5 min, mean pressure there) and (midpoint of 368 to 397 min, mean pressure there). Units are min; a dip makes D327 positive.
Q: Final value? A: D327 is -2.8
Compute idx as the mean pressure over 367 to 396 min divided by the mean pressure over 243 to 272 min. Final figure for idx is 0.63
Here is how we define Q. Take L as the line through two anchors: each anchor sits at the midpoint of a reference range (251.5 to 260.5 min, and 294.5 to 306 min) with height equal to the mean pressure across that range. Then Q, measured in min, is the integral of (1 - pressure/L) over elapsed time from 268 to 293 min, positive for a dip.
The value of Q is -1.3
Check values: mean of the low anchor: 37.3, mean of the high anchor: 38.7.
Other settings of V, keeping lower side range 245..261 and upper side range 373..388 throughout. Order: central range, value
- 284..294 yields -2.2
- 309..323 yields -4.3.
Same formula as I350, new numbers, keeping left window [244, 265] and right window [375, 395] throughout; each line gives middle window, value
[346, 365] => -3.62 min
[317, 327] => -1.92 min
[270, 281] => -1.36 min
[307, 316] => -1.76 min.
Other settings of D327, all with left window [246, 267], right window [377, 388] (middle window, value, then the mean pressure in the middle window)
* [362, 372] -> 1.1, 21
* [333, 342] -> -3.8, 39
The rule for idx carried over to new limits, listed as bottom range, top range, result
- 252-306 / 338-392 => 0.73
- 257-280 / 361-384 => 0.49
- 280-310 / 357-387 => 0.55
